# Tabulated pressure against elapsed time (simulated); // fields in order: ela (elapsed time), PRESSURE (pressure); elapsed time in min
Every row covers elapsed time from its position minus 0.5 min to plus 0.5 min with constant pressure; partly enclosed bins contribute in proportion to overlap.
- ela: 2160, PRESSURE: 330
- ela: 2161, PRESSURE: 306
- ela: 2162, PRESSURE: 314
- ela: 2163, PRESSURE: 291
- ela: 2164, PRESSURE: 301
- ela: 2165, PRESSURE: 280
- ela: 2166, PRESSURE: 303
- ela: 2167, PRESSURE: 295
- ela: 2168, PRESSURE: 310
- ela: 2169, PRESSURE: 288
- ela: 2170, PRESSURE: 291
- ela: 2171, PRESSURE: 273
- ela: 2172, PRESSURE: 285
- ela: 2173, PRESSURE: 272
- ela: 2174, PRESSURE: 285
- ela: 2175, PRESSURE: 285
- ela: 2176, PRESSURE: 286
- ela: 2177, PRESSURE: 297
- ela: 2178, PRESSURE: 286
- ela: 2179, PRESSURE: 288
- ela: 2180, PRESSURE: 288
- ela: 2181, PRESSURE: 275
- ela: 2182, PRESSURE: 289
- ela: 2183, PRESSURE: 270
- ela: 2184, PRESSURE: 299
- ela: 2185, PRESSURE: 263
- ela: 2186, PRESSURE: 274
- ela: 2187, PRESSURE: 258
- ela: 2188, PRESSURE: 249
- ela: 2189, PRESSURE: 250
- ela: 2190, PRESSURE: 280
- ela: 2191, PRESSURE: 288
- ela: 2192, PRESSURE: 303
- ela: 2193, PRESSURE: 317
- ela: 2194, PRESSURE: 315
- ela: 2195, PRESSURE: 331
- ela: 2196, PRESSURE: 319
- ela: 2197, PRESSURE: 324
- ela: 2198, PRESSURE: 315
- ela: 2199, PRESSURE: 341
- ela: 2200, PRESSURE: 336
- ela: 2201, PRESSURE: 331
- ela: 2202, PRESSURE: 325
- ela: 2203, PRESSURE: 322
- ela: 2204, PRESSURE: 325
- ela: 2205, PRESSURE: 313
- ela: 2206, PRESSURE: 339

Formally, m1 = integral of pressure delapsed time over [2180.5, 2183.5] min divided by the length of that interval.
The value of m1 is 278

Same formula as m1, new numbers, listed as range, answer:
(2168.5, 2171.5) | 284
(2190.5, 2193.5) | 303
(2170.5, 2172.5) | 279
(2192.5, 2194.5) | 316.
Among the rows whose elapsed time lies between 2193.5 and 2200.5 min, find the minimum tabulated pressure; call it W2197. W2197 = 315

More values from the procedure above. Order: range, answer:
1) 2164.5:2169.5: 280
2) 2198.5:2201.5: 331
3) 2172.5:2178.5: 272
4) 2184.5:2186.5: 263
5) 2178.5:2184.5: 270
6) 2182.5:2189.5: 249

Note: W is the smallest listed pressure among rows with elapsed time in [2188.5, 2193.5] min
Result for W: 250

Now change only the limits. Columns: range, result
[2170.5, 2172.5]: 273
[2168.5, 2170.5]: 288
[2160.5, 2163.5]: 291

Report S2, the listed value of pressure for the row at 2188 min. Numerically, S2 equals 249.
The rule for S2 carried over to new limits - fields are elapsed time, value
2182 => 289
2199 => 341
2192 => 303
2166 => 303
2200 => 336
